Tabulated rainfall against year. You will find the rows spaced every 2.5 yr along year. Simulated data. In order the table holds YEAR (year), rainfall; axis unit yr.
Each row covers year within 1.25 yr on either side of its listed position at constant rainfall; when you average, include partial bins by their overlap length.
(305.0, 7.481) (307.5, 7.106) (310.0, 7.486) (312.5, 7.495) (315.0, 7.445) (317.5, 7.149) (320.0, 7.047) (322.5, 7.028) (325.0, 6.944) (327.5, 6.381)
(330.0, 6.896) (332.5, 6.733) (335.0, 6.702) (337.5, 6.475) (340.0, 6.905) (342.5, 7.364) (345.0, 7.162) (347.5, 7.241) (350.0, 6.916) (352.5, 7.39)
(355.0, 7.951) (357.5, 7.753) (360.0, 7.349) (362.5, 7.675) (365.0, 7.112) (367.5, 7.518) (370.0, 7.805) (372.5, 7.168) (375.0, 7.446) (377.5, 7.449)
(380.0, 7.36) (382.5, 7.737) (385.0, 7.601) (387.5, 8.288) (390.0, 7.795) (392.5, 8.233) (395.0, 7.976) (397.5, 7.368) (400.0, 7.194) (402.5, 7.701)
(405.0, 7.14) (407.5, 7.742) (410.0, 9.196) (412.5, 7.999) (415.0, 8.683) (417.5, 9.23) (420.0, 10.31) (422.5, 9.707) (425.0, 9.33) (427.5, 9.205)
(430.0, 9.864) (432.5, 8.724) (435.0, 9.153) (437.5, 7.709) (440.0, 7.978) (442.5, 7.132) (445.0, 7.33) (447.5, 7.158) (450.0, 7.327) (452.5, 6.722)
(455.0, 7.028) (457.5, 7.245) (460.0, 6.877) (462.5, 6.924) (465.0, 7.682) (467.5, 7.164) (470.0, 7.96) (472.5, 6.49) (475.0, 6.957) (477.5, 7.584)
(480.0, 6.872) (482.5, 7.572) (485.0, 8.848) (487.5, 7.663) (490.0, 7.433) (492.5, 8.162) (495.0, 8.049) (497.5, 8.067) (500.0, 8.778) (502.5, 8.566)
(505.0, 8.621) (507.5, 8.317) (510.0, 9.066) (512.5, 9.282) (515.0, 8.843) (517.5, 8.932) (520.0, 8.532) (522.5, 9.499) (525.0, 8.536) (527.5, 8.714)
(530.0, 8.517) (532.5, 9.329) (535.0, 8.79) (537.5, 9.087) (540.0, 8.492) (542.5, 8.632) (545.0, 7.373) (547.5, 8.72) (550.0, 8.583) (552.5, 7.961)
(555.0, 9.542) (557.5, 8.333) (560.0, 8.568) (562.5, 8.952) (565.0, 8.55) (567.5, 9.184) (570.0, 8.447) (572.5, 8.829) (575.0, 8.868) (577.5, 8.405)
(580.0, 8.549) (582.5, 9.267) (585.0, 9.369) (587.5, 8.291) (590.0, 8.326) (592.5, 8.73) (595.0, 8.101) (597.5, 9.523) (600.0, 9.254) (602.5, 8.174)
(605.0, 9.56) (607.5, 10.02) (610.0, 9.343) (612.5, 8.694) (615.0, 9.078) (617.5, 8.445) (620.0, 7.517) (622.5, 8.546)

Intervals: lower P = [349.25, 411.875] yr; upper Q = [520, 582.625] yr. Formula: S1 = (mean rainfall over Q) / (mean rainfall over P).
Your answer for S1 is 1.14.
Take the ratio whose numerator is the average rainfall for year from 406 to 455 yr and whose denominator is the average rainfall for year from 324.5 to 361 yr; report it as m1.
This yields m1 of 1.19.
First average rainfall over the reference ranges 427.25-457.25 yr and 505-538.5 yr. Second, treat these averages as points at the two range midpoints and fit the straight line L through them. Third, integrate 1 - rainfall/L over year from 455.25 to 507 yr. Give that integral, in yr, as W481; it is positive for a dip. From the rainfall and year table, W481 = 4.3 yr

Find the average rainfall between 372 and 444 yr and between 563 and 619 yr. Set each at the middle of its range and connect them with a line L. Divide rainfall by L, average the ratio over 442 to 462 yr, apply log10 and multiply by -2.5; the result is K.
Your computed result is 0.18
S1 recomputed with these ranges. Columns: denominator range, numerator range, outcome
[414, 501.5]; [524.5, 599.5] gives 1.09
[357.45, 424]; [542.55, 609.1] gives 1.10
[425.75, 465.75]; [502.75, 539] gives 1.14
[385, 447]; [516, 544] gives 1.06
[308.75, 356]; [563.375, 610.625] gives 1.25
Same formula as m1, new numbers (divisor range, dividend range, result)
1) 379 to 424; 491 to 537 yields 1.06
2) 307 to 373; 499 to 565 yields 1.21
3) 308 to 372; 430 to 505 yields 1.07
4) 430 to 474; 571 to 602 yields 1.17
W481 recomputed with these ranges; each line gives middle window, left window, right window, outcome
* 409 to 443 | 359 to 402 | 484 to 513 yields -4.4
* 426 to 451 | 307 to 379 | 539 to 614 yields -1.1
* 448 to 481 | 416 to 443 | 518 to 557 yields 6.5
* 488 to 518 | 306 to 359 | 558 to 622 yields -0.9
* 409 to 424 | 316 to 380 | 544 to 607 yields -3.0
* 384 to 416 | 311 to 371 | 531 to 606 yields -1.4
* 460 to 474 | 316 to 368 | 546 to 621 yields 1.4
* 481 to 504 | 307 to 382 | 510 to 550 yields 0.9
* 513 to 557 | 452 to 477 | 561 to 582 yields -2.9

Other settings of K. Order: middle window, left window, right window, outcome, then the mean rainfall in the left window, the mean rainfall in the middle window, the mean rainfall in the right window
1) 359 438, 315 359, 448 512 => -0.114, 7.07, 8.16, 7.69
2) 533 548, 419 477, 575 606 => -0.009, 7.9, 8.55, 8.79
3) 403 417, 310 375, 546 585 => -0.072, 7.2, 8.19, 8.73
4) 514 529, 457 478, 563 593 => -0.115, 7.19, 8.84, 8.74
